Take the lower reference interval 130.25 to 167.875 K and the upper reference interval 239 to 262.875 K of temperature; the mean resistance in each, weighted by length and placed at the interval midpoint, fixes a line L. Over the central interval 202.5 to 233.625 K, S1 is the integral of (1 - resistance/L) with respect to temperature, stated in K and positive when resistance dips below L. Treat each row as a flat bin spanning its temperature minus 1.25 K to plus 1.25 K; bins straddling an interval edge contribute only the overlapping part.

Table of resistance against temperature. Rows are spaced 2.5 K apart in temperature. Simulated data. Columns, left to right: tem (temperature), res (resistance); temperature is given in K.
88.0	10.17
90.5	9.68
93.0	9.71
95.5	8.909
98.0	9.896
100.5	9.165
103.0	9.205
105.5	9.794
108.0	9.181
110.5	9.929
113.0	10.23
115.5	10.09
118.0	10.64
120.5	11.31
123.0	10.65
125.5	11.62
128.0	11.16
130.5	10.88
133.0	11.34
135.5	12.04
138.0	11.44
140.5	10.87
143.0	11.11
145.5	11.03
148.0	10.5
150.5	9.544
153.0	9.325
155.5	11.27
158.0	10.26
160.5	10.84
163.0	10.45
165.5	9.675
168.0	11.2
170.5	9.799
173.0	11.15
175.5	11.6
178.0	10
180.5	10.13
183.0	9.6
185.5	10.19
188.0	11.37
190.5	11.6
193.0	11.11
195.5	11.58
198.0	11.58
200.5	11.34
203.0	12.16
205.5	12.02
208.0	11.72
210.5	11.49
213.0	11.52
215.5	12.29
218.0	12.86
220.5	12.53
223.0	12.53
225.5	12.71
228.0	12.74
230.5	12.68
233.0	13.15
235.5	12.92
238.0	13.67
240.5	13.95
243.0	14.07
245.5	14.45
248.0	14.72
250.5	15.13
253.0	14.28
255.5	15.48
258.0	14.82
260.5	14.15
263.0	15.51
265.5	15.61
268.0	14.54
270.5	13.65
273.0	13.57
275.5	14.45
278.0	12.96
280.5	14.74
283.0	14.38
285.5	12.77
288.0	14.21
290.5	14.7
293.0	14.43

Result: 2.38 K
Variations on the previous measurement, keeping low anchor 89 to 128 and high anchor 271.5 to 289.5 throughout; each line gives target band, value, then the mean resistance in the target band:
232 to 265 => -3.0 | 14.4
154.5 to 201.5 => 3.3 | 10.8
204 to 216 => 0.5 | 11.8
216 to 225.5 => -0.1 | 12.6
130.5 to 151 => -0.5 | 11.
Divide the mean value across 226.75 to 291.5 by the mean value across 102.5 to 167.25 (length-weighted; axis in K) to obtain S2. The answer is 1.3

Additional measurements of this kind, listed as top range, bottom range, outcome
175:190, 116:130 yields 0.95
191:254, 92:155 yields 1.23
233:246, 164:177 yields 1.29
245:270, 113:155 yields 1.37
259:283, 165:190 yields 1.36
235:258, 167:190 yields 1.36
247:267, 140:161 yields 1.42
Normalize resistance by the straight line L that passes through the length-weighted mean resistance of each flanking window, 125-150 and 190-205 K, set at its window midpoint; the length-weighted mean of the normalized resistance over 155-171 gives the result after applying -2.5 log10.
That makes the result 0.08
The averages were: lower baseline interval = 11.1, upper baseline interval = 11.6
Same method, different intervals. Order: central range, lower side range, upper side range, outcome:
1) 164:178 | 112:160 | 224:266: 0.12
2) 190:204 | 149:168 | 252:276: 0.03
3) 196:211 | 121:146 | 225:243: 0.08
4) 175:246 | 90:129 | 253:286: 0.07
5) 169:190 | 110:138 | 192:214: 0.09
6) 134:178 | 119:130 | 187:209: 0.06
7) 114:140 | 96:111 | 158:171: -0.13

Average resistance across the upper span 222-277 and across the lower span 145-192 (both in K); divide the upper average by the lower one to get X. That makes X 1.3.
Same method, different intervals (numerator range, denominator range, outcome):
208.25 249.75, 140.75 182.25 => 1.24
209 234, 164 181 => 1.18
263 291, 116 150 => 1.28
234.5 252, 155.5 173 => 1.35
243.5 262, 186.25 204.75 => 1.28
